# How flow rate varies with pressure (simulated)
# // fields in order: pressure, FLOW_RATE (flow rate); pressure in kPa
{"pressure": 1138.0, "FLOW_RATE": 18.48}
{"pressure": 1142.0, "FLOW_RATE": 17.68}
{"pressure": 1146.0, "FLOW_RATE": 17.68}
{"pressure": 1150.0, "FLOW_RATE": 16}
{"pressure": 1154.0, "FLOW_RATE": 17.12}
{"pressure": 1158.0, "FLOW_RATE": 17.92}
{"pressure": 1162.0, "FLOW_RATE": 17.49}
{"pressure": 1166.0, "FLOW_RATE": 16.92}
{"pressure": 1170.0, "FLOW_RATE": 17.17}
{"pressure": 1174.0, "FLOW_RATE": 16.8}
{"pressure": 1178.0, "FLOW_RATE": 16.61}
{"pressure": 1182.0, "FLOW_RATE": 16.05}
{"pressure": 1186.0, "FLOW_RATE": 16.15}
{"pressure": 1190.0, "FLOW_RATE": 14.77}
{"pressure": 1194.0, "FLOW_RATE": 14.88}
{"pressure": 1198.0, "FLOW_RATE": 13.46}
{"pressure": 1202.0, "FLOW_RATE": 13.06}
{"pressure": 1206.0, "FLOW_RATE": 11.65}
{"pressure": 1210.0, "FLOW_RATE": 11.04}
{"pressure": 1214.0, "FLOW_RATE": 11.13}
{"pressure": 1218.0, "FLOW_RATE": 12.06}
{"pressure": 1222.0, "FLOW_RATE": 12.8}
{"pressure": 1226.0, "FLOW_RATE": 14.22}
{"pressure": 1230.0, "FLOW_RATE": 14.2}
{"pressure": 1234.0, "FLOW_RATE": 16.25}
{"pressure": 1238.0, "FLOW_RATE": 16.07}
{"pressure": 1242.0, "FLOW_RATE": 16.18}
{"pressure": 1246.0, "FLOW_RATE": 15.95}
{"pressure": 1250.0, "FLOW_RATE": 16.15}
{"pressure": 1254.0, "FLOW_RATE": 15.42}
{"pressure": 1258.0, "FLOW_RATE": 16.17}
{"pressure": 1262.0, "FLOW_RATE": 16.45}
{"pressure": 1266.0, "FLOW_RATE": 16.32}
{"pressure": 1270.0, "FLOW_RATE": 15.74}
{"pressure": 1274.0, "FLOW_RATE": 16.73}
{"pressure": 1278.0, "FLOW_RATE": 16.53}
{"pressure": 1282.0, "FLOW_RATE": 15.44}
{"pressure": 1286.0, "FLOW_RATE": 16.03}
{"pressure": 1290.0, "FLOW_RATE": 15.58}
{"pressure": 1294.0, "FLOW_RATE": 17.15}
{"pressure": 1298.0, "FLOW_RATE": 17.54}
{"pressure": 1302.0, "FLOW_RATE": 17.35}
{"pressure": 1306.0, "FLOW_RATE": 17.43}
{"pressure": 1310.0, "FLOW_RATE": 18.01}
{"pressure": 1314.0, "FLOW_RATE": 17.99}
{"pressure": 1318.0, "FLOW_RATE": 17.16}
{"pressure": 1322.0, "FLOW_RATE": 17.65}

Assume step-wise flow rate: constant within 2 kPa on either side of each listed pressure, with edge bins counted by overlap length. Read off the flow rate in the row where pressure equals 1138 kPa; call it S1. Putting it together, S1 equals 18.48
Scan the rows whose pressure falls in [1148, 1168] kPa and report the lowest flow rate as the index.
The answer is 16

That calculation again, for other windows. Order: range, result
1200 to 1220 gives 11.04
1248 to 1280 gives 15.42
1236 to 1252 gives 15.95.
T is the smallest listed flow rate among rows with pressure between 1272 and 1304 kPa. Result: 15.44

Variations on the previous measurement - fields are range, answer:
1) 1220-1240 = 12.8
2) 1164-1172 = 16.92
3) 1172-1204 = 13.06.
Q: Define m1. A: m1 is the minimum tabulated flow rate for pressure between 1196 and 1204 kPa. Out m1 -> 13.06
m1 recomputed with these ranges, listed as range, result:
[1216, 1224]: 12.06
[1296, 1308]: 17.35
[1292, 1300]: 17.15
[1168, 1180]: 16.61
